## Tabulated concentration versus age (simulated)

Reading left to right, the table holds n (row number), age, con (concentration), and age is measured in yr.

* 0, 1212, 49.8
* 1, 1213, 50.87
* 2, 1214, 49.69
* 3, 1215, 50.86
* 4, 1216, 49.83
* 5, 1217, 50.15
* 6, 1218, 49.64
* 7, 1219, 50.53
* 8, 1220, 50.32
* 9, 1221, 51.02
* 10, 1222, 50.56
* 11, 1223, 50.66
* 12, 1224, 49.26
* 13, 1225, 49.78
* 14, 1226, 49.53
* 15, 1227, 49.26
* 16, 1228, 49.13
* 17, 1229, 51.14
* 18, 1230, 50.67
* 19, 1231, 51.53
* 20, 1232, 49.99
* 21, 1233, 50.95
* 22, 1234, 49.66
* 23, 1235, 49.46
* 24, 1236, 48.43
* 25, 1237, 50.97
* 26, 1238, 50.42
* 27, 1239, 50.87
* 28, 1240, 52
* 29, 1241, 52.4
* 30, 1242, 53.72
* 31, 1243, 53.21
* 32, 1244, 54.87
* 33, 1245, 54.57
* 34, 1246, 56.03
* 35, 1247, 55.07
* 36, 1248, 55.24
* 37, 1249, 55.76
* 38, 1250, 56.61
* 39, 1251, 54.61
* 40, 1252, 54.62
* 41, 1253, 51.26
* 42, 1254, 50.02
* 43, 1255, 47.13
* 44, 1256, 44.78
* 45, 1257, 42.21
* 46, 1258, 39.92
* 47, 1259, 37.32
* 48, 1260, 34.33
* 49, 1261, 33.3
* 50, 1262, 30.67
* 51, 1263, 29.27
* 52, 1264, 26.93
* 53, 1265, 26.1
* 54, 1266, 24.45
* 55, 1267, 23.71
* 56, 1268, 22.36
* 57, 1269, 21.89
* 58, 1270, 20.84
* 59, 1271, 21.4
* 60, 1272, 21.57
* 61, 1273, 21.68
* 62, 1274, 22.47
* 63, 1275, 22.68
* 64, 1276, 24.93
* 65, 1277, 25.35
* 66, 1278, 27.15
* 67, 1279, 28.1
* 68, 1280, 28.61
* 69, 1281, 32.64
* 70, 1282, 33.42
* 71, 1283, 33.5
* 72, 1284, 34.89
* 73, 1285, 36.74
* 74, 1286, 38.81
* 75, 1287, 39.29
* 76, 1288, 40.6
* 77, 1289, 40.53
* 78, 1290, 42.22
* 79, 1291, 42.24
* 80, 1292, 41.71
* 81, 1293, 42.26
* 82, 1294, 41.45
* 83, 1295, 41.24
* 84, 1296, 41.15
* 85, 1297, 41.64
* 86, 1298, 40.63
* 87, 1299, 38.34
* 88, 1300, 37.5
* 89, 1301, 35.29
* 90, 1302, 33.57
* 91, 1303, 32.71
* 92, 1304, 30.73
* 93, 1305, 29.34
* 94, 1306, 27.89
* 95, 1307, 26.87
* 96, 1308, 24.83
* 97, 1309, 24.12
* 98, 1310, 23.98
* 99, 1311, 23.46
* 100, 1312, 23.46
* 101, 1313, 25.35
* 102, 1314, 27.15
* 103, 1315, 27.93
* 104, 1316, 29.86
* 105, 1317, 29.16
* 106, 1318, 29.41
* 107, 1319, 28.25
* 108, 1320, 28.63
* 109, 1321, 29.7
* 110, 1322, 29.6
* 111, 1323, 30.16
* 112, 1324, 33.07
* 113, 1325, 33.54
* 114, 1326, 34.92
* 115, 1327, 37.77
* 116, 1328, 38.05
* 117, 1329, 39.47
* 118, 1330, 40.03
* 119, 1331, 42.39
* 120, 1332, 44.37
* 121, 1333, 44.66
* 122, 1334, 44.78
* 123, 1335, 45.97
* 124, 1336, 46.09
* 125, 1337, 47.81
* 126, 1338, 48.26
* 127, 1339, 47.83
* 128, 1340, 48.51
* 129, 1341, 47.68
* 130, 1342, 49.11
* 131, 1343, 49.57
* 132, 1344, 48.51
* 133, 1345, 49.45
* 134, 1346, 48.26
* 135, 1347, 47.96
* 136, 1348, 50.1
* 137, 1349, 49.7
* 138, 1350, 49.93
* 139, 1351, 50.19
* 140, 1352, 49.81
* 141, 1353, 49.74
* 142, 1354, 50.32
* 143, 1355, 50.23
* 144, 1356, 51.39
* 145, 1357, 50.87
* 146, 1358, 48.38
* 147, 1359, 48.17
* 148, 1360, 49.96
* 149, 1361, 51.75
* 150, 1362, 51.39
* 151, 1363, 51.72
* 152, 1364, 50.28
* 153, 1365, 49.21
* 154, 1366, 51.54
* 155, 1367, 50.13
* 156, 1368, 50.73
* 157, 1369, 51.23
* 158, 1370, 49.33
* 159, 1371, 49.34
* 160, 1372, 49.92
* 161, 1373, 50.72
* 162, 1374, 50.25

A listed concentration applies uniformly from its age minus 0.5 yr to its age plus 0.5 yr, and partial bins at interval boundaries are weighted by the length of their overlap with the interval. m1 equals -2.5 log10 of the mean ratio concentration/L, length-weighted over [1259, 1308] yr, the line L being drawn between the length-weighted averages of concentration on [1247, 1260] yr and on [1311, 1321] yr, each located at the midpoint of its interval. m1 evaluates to 0.17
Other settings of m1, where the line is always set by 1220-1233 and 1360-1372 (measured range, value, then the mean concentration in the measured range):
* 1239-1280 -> 0.30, 38.3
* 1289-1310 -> 0.38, 35.6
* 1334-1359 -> 0.04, 48.9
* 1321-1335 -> 0.31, 37.9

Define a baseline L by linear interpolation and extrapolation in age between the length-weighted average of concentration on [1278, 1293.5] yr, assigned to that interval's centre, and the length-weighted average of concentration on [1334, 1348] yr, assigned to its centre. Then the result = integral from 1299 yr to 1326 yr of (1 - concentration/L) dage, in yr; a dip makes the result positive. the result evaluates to 8.2 yr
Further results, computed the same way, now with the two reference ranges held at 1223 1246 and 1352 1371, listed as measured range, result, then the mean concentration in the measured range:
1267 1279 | 6.5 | 23.2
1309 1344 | 9.5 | 36.8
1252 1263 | 2.1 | 41.2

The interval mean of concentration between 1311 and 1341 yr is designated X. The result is 36.4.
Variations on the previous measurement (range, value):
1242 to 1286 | 36.8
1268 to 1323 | 31.2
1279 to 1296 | 37.9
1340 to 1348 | 48.7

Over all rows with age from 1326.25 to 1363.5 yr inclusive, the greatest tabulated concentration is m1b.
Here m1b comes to 51.75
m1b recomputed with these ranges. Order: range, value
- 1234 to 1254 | 56.61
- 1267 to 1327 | 42.26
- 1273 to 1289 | 40.6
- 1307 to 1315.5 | 27.93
